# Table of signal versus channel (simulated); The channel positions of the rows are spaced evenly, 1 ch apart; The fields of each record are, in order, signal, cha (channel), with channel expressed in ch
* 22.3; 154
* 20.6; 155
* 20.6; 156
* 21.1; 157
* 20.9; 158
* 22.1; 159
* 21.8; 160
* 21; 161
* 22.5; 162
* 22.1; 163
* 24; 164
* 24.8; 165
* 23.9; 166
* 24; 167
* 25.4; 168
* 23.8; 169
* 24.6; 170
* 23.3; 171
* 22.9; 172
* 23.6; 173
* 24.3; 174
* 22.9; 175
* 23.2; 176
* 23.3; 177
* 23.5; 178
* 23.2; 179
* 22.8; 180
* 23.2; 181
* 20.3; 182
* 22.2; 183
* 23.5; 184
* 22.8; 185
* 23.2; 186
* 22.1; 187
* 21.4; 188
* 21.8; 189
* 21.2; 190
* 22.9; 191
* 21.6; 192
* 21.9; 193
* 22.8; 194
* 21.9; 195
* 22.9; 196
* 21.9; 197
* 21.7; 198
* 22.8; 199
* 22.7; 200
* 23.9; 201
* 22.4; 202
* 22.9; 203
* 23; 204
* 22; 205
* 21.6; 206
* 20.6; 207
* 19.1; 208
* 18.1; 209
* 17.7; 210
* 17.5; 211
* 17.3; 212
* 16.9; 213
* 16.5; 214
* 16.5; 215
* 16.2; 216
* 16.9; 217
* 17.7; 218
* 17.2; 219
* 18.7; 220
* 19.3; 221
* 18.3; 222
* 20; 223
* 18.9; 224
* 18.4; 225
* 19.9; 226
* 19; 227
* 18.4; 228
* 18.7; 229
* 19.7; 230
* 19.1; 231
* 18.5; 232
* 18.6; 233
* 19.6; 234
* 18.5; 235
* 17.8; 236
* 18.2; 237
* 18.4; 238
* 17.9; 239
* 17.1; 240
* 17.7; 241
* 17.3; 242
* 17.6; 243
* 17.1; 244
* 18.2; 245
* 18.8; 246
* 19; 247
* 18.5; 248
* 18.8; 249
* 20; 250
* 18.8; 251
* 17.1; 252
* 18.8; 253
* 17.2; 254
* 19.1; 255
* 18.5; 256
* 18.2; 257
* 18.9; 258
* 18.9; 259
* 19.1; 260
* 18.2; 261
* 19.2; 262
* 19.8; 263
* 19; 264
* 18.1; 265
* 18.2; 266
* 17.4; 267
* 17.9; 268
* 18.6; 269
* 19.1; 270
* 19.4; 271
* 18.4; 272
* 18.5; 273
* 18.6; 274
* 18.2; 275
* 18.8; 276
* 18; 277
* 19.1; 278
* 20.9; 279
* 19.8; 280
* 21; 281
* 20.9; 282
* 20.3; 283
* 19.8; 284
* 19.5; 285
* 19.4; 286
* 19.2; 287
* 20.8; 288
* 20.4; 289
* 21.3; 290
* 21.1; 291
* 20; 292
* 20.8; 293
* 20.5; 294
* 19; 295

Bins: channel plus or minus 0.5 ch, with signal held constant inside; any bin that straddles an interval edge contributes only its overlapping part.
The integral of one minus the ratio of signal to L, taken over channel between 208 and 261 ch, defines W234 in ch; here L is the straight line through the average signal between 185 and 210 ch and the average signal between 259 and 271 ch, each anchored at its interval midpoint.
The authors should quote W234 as 4.8 ch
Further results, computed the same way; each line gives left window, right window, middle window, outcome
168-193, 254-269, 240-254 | 0.81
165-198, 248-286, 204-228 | 3.10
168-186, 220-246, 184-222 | 1.05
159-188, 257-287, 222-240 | 1.74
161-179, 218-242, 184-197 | -0.23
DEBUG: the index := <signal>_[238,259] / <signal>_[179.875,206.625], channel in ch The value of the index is 0.8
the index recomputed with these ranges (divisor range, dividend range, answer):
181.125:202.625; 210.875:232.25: 0.81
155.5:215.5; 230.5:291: 0.86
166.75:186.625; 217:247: 0.79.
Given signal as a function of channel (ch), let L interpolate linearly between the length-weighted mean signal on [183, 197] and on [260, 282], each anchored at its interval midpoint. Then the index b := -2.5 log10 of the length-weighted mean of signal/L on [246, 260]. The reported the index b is 0.059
